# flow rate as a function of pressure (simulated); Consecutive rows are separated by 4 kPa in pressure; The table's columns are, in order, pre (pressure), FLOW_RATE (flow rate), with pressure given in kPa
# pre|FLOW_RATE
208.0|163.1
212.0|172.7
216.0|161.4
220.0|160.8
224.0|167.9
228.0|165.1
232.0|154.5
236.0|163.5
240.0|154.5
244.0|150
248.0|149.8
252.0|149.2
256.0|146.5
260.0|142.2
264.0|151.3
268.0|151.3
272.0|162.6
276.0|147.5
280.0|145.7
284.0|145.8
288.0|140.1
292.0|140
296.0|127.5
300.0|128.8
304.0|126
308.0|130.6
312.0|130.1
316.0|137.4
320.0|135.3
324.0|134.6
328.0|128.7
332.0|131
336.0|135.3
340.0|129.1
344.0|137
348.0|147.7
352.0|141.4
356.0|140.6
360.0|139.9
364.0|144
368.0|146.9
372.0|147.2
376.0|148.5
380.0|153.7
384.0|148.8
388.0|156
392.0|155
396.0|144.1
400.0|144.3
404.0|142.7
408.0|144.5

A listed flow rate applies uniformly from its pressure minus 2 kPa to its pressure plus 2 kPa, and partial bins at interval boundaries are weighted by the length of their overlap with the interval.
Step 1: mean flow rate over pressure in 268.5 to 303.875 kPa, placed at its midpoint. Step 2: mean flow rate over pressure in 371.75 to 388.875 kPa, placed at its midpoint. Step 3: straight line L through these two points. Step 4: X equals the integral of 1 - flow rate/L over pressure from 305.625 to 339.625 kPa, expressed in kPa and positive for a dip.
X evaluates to 3.0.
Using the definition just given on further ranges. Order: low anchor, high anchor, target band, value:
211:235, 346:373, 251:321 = 6.1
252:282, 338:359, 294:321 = 2.6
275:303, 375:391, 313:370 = 3.3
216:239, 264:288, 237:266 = 1.2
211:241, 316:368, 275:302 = 1.8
